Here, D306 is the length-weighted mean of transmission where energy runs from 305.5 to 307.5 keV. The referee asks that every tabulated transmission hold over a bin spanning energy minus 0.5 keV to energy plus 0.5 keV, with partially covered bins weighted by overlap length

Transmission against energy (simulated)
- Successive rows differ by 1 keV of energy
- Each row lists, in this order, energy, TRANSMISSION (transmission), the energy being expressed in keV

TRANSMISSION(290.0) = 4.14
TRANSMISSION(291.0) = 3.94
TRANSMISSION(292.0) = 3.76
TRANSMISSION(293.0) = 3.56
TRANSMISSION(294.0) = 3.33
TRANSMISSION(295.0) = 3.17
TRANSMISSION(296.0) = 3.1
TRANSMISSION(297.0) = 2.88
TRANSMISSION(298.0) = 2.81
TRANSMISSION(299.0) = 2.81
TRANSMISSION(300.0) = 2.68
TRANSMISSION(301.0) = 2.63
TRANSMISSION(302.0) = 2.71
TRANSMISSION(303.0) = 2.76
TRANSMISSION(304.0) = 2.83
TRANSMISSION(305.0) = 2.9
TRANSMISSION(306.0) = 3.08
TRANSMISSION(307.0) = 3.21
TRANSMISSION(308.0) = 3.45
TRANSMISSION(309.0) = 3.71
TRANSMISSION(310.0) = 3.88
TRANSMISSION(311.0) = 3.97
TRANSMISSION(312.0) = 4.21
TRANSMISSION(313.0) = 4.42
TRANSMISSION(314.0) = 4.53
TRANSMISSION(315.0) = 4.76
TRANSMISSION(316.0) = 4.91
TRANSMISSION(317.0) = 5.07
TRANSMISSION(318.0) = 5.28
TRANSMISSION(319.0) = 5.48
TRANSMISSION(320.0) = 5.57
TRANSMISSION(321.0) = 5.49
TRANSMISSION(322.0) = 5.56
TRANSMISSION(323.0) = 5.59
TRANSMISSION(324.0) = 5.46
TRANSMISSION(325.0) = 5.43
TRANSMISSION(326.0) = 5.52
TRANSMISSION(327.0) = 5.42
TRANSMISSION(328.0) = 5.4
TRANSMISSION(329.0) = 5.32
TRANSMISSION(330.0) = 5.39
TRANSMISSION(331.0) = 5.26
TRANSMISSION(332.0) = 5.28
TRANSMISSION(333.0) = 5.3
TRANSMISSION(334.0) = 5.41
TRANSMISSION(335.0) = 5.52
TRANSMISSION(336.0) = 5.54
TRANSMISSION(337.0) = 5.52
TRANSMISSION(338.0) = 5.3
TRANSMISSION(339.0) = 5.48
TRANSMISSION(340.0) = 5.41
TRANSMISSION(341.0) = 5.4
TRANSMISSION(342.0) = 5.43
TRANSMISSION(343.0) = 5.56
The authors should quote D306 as 3.15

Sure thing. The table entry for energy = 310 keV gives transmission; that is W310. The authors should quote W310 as 3.88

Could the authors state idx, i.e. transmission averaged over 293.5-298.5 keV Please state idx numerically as 3.06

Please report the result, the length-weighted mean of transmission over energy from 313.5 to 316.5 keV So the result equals 4.73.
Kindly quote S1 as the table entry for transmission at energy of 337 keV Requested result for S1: 5.52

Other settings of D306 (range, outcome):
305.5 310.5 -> 3.47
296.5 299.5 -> 2.83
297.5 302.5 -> 2.73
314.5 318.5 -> 5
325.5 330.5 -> 5.41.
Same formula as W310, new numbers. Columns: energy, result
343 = 5.56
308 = 3.45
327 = 5.42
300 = 2.68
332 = 5.28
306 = 3.08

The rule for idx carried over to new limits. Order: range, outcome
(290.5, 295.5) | 3.55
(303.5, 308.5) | 3.09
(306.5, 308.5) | 3.33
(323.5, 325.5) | 5.45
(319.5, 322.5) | 5.54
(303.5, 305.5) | 2.87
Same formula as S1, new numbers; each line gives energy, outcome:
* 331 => 5.26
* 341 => 5.4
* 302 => 2.71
